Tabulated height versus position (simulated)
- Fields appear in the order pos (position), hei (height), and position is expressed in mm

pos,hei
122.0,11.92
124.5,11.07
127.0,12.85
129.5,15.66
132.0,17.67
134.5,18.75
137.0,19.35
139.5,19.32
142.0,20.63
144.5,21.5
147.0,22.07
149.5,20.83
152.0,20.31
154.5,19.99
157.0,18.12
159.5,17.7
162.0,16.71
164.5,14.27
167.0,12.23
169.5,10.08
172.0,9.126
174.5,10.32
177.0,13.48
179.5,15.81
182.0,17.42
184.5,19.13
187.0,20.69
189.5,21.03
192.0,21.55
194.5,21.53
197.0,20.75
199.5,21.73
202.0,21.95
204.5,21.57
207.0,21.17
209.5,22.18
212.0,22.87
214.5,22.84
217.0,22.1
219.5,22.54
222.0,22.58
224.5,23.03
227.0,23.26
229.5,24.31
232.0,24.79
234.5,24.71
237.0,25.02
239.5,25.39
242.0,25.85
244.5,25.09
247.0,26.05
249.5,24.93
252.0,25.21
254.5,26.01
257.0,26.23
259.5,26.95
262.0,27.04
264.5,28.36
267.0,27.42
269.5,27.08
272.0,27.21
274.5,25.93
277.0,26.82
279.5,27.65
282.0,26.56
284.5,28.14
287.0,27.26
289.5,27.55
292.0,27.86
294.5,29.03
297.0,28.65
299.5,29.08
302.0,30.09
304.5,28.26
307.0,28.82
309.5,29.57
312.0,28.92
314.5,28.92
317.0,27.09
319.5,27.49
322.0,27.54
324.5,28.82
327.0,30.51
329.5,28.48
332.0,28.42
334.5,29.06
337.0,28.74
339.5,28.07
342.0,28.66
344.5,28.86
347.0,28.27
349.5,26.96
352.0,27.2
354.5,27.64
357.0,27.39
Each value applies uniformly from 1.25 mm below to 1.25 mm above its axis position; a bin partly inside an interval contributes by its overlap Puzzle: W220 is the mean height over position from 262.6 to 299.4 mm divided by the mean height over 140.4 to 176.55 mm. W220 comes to 1.66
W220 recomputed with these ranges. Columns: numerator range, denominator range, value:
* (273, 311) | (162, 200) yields 1.70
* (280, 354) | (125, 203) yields 1.60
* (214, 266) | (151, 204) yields 1.43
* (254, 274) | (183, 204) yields 1.29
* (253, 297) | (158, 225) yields 1.46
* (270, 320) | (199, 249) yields 1.19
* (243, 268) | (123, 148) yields 1.48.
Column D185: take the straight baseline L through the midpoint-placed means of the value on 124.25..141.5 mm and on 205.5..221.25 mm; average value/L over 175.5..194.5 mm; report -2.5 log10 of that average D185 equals 0.105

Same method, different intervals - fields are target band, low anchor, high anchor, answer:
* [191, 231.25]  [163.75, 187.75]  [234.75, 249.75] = -0.118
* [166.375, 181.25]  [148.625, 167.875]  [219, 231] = 0.493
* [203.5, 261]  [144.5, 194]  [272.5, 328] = -0.080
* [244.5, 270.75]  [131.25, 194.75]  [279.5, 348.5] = -0.088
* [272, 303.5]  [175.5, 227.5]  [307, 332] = -0.054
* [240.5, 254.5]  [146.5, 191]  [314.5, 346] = -0.141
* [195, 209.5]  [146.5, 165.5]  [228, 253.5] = 0.034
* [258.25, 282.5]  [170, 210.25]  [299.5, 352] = -0.113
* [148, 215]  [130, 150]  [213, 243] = 0.188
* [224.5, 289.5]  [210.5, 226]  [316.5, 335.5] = -0.057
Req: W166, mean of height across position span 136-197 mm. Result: 17.7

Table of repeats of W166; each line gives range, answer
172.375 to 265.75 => 22.5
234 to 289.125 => 26.4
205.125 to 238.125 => 23.1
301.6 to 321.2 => 28.6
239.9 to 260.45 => 25.8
